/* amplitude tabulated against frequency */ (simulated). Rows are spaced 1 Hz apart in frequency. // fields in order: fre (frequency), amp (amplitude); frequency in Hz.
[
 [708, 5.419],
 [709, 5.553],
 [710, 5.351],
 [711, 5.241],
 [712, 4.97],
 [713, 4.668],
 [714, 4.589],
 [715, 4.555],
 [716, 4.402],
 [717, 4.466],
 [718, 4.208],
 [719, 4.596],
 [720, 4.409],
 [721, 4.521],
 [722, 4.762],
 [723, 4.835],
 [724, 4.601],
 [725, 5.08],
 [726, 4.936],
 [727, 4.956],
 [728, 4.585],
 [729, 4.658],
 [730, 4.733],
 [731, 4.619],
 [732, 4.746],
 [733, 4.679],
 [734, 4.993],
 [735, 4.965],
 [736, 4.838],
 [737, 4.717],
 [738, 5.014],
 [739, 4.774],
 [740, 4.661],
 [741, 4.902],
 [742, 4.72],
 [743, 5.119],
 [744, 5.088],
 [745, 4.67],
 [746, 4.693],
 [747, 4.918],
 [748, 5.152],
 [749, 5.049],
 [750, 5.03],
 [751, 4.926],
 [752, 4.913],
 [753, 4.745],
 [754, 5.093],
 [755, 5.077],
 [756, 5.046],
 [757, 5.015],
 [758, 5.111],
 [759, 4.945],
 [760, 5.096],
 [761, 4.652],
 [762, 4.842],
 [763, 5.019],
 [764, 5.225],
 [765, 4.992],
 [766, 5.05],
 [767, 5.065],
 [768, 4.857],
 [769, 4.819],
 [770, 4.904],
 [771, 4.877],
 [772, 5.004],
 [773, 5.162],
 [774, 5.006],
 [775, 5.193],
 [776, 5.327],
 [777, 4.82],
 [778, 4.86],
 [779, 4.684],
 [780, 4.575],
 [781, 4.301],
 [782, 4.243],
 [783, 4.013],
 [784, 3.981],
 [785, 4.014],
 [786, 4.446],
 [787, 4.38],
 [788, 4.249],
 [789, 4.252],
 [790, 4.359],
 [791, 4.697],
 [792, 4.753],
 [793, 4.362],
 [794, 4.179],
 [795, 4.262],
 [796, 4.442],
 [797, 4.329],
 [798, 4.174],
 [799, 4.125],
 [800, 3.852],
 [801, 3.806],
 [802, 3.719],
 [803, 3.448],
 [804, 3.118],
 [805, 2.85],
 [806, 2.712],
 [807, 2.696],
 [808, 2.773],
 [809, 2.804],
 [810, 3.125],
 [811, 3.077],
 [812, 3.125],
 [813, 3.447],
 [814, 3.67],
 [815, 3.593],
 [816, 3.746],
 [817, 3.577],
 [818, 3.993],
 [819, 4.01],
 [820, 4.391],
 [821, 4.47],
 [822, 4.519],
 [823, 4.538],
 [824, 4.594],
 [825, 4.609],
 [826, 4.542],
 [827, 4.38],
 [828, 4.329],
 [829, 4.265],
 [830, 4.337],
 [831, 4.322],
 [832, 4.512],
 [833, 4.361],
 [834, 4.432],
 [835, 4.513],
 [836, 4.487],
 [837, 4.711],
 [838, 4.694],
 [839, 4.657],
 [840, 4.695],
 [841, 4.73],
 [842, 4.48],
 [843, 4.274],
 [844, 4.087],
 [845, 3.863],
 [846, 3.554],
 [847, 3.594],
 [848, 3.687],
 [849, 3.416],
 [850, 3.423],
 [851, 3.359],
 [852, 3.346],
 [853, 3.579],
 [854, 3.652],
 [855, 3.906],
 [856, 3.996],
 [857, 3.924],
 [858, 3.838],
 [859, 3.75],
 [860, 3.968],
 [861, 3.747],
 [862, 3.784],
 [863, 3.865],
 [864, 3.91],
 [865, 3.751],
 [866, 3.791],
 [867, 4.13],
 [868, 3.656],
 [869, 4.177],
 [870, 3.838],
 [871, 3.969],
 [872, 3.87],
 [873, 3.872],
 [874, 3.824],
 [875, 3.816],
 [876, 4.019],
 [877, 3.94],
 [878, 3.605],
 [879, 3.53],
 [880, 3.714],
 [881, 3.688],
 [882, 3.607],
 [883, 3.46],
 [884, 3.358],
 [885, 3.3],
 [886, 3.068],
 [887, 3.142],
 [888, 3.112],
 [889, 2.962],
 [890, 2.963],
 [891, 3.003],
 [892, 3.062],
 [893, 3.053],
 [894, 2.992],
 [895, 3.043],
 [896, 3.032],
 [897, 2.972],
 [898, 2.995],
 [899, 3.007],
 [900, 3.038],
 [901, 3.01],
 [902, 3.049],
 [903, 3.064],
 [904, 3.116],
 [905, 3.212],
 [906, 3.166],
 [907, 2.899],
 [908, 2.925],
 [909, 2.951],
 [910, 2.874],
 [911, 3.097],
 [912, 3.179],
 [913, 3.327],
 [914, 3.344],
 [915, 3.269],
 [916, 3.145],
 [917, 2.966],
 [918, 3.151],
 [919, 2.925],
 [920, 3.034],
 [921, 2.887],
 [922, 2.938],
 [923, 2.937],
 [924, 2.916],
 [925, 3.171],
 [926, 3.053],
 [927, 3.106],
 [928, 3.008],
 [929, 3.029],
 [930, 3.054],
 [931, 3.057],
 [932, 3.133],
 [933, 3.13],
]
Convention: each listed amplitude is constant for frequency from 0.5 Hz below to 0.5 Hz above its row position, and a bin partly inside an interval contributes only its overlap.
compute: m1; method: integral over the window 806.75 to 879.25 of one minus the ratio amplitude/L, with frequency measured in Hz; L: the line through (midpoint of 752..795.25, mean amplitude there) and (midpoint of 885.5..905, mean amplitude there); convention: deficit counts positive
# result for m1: -3.8 Hz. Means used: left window 4.74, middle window 3.94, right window 3.04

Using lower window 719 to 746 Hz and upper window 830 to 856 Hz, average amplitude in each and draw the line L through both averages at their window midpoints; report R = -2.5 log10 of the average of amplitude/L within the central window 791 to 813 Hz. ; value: 0.199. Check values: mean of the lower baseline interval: 4.79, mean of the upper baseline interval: 4.1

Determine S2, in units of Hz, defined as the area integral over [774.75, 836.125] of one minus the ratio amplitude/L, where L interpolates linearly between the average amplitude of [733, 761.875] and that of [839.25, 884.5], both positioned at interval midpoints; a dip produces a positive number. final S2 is 3.9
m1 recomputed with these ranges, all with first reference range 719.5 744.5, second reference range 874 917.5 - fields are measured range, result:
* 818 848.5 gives -4.2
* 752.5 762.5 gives -0.9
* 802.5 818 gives 3.2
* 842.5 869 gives -1.3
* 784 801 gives -0.3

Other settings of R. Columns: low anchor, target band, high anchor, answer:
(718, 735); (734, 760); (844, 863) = -0.086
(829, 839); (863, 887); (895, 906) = -0.036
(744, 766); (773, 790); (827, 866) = 0.040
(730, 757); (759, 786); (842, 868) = -0.043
